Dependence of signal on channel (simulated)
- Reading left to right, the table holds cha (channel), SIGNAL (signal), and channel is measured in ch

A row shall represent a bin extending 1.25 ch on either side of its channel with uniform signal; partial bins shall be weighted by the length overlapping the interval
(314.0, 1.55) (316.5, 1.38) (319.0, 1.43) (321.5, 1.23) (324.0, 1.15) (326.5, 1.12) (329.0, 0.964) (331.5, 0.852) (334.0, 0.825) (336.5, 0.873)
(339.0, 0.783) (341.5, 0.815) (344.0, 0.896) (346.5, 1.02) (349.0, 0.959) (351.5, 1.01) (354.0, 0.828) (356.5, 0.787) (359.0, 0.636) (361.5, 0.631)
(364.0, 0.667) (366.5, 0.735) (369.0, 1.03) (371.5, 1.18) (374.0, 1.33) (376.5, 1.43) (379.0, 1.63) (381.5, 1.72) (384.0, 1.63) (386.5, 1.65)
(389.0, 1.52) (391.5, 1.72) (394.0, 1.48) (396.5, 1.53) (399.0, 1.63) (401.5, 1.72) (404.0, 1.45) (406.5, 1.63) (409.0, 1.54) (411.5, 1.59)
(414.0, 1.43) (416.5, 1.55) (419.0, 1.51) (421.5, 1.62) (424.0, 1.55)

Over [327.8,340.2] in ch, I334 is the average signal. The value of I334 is 0.859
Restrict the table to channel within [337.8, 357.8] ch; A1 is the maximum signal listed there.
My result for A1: 1.02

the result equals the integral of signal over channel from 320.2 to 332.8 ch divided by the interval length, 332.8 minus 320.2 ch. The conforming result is 1.06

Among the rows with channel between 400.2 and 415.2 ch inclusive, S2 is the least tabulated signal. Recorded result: 1.43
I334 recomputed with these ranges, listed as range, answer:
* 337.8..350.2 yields 0.895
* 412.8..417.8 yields 1.49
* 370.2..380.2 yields 1.39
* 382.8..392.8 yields 1.63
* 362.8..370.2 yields 0.81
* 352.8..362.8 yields 0.72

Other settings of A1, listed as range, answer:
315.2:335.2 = 1.43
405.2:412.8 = 1.63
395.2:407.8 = 1.72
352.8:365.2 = 0.828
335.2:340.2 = 0.873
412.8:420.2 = 1.55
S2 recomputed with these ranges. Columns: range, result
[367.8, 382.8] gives 1.03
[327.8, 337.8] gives 0.825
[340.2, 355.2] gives 0.815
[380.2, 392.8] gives 1.52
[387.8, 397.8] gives 1.48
